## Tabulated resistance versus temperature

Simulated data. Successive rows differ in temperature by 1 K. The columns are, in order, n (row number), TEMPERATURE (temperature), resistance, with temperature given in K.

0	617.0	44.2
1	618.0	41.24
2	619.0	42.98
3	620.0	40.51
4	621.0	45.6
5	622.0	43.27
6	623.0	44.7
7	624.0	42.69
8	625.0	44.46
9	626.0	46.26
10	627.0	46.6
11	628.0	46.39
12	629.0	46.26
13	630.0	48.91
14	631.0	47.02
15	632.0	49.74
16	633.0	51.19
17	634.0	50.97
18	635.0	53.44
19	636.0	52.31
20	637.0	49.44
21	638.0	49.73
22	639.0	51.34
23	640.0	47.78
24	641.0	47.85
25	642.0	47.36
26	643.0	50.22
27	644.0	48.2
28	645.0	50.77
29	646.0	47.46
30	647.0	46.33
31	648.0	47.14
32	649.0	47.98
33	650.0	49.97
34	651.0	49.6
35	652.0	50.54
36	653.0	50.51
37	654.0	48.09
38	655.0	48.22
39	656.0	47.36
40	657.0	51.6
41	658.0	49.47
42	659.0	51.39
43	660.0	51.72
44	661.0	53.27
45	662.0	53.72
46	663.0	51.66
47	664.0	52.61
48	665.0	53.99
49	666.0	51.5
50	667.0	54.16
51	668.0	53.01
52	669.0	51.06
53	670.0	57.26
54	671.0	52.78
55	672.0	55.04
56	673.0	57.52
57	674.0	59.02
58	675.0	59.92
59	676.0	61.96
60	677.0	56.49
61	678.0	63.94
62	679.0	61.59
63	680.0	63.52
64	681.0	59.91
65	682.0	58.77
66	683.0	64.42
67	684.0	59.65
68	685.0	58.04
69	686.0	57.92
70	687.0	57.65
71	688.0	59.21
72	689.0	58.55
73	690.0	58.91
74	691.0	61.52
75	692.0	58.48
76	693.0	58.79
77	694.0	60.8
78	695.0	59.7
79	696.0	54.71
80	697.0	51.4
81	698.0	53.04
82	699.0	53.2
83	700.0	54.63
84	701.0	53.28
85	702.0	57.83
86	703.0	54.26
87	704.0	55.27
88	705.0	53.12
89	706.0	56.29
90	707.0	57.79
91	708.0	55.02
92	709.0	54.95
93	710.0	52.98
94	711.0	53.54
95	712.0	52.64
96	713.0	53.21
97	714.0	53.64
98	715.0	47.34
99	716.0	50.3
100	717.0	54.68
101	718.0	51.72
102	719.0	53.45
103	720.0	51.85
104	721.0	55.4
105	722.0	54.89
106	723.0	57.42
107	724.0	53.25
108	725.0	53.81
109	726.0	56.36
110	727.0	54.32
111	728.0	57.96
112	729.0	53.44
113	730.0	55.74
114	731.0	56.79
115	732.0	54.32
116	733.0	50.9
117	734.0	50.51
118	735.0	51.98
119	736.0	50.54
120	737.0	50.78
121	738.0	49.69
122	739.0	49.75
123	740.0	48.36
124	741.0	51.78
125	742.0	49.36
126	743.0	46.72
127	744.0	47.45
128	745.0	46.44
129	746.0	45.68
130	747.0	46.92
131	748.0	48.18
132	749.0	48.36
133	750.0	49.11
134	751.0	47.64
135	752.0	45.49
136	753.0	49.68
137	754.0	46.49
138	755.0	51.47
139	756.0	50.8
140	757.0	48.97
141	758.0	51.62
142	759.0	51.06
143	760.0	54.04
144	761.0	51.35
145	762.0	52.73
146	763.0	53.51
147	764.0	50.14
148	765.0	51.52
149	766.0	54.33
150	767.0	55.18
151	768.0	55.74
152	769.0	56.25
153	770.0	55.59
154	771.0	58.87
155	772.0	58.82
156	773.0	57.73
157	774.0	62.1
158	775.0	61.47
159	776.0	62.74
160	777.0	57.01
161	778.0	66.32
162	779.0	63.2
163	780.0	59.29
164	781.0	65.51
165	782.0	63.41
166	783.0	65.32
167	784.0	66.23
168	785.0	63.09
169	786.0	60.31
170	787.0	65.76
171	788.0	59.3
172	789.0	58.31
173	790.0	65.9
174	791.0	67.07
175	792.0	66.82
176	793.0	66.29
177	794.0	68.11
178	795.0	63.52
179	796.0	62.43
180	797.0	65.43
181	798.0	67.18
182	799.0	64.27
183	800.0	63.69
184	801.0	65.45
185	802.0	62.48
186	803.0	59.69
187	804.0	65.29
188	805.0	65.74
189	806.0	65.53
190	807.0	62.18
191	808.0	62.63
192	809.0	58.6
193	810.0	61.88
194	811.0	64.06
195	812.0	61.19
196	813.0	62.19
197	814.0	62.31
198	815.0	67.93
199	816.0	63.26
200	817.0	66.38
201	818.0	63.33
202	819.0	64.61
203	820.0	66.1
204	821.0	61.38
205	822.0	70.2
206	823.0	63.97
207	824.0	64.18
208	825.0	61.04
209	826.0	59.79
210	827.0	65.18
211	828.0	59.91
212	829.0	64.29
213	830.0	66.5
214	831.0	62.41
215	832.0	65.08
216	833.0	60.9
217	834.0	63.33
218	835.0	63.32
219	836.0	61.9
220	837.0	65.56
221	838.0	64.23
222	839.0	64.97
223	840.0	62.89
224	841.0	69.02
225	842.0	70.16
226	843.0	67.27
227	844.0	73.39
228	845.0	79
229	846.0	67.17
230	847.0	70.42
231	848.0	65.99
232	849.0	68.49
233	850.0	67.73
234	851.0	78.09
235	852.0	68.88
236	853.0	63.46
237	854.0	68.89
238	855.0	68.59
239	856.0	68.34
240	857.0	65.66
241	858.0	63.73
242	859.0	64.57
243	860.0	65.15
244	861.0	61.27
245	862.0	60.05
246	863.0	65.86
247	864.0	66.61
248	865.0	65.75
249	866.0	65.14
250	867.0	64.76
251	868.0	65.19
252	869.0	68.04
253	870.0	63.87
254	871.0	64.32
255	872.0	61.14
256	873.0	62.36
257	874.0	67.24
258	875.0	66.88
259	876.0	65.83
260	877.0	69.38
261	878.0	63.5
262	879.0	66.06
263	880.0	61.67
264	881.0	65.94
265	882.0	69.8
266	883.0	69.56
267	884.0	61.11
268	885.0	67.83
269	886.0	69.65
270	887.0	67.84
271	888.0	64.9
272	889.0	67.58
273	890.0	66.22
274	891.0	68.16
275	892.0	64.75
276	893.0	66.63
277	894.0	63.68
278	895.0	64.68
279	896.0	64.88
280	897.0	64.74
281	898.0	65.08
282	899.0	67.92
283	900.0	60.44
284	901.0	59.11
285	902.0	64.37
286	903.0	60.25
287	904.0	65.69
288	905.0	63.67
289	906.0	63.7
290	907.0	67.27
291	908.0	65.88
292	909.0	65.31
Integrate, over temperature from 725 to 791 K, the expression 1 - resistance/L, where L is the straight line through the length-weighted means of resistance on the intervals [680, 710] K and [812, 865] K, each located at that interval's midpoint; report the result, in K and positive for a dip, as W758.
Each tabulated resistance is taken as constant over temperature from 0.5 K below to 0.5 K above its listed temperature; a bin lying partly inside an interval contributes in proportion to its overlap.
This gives 6.8 K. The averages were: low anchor 57.2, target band 54.6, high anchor 65.6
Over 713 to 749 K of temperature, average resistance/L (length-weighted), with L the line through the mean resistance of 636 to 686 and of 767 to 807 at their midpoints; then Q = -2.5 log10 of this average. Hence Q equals 0.13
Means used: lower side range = 53.2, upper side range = 62.6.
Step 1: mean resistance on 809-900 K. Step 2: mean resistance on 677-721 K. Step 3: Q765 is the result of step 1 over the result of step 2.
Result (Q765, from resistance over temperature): 1.16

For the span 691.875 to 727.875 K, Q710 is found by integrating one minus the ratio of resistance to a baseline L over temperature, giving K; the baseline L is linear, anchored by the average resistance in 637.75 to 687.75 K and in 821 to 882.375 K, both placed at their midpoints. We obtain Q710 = 1.26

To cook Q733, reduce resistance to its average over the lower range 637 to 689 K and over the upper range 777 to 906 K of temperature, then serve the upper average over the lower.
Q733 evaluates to 1.2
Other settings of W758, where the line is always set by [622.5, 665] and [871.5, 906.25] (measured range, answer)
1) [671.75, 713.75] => -4.0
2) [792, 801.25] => -0.9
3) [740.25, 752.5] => 1.8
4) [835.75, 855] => -1.9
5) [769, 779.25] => -0.4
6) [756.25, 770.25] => 1.0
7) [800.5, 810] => -0.5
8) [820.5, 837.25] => -0.6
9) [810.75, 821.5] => -0.6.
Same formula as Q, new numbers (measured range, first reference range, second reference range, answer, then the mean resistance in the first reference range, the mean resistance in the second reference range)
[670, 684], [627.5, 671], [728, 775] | -0.175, 50.2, 51.8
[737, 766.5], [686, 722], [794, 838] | 0.184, 55.2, 63.7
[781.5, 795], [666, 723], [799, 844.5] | -0.038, 56.2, 64.1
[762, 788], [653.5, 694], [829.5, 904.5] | 0.033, 56.2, 65.9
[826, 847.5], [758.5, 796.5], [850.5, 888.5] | -0.035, 59.9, 66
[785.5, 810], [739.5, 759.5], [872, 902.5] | -0.171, 48.6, 65.5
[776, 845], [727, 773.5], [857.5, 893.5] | -0.106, 51.5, 65.5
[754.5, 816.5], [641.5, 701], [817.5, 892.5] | 0.020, 54.5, 65.8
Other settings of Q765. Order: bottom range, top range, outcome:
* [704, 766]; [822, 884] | 1.27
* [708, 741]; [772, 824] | 1.20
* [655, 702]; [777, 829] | 1.13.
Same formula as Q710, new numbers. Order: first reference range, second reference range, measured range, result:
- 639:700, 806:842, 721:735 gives 0.81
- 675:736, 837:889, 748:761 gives 2.13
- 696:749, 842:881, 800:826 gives -0.80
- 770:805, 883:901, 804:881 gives -0.99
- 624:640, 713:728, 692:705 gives -0.80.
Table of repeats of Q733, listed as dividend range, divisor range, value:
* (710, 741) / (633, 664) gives 1.06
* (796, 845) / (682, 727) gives 1.16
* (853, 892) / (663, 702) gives 1.15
